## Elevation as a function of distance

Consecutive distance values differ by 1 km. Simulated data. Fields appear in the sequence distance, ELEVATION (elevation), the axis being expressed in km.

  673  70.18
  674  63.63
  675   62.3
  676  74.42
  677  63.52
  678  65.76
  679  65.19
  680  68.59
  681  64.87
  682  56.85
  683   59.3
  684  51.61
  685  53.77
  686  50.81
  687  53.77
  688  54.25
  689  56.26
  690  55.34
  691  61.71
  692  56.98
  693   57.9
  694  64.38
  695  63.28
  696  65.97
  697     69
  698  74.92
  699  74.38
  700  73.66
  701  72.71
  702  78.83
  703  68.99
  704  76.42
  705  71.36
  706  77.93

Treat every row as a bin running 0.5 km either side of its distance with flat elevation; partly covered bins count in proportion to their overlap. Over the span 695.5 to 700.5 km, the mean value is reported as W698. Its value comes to 71.6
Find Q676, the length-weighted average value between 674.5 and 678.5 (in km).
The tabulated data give 66.5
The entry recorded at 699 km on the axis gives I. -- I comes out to 74.38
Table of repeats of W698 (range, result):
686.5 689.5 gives 54.8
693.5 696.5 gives 64.5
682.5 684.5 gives 55.5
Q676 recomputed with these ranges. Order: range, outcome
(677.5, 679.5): 65.5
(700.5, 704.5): 74.2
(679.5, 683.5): 62.4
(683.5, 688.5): 52.8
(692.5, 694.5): 61.1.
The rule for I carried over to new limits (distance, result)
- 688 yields 54.25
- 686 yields 50.81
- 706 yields 77.93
